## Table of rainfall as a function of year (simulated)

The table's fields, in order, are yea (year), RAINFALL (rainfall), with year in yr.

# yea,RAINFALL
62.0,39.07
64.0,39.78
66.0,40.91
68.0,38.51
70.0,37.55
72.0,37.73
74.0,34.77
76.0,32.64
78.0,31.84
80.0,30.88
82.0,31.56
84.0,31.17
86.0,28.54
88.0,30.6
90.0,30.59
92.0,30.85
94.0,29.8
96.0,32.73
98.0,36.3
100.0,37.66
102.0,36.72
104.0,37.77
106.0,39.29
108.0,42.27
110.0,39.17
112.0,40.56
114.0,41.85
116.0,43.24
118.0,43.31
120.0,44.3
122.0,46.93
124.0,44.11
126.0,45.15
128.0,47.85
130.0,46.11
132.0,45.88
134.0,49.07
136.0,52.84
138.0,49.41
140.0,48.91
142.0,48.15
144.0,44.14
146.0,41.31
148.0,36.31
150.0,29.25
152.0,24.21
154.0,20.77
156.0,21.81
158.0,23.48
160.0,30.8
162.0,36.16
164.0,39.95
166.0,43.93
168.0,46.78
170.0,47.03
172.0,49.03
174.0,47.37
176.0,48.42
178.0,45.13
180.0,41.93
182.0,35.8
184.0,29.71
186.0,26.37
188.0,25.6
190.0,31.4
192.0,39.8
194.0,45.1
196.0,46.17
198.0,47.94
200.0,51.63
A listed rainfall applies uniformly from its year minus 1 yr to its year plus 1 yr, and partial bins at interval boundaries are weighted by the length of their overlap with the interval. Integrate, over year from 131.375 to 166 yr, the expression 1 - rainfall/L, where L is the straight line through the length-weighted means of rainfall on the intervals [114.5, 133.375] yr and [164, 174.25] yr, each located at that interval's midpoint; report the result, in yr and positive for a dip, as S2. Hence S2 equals 5.9 yr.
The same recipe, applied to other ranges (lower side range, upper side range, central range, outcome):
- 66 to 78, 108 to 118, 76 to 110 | 4.6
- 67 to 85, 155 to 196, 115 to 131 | -4.1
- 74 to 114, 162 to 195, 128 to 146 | -5.0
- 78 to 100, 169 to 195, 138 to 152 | -1.7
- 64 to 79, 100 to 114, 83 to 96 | 2.6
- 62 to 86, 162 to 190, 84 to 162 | -1.9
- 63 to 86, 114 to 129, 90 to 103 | 1.9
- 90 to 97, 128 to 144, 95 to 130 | -2.3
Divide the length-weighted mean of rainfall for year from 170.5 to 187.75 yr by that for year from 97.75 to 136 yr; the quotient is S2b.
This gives 0.93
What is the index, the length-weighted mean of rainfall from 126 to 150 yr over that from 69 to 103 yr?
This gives 1.38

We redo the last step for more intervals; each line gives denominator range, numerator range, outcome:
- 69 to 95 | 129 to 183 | 1.26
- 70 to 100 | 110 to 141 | 1.41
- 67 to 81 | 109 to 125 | 1.23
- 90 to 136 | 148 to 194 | 0.88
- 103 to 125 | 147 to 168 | 0.75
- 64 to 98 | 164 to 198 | 1.22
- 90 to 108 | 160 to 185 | 1.19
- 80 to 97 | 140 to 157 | 1.11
